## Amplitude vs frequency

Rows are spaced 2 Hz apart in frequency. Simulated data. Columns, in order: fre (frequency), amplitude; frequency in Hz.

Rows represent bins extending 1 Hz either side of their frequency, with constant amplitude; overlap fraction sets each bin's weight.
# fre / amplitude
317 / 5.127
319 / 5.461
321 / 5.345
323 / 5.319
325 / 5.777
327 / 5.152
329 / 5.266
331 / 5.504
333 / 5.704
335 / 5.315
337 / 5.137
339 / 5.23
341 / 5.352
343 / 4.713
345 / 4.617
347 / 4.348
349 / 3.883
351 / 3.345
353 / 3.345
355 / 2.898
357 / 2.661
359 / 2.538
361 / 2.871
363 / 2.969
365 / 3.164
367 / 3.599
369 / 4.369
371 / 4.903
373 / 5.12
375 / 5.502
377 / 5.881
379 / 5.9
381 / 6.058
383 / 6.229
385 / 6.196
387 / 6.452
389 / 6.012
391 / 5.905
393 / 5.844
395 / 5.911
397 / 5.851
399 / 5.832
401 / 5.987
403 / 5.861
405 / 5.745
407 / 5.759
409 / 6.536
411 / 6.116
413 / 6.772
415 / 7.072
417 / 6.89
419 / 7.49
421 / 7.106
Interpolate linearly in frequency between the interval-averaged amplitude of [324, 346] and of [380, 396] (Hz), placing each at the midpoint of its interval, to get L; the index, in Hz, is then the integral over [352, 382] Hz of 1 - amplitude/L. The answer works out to 8.6 Hz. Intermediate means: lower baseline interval 5.25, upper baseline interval 6.08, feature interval 4.12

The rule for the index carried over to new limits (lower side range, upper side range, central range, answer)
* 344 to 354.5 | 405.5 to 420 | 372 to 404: -2.2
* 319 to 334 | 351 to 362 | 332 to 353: -3.0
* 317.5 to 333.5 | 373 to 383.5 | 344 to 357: 4.5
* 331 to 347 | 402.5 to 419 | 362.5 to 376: 3.3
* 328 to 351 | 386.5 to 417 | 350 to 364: 6.2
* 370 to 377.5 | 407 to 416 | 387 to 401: 0.1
